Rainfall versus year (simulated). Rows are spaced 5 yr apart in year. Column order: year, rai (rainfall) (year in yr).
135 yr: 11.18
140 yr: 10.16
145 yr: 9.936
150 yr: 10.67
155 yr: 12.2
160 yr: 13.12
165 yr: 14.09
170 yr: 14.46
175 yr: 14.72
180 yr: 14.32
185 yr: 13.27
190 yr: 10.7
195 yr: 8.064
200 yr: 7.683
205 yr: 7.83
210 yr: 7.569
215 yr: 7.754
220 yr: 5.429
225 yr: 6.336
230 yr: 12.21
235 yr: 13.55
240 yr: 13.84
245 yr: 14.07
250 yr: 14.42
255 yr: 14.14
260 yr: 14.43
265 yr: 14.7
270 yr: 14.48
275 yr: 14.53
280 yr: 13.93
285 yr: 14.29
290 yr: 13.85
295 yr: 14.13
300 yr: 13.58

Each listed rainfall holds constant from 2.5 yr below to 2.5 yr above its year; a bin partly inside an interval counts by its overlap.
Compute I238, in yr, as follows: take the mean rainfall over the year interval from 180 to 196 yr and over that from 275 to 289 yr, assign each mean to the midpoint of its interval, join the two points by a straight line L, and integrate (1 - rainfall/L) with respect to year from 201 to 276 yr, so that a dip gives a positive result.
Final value 8.6 yr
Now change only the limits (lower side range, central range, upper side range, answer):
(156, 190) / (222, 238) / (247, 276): 4.0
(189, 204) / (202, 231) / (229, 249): 8.6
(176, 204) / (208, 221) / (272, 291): 5.2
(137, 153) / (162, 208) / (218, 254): -3.4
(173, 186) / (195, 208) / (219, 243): 5.0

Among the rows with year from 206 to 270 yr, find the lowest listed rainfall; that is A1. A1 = 5.429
